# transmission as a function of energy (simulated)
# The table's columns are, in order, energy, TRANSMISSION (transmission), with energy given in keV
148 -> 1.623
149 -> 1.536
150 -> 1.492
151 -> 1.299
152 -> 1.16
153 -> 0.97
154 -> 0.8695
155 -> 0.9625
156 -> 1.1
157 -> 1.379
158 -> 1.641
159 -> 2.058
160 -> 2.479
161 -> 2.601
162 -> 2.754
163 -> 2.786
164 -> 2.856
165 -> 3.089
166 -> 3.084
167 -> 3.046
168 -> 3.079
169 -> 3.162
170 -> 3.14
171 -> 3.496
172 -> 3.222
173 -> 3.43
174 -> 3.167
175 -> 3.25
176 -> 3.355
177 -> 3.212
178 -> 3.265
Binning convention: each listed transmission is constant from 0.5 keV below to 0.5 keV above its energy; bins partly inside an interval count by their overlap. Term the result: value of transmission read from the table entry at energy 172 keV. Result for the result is 3.222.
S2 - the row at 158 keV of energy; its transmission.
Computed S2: 1.641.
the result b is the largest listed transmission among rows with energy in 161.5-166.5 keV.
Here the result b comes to 3.089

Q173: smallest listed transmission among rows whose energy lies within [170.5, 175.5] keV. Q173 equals 3.167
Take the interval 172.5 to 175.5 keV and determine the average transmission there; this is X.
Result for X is 3.28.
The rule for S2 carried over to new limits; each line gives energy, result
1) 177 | 3.212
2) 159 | 2.058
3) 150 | 1.492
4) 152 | 1.16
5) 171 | 3.496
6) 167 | 3.046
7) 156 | 1.1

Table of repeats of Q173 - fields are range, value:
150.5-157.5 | 0.8695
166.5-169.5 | 3.046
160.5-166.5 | 2.601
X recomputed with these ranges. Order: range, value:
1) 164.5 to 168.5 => 3.07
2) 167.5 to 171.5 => 3.22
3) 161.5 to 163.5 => 2.77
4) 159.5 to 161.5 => 2.54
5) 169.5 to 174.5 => 3.29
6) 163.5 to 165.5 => 2.97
